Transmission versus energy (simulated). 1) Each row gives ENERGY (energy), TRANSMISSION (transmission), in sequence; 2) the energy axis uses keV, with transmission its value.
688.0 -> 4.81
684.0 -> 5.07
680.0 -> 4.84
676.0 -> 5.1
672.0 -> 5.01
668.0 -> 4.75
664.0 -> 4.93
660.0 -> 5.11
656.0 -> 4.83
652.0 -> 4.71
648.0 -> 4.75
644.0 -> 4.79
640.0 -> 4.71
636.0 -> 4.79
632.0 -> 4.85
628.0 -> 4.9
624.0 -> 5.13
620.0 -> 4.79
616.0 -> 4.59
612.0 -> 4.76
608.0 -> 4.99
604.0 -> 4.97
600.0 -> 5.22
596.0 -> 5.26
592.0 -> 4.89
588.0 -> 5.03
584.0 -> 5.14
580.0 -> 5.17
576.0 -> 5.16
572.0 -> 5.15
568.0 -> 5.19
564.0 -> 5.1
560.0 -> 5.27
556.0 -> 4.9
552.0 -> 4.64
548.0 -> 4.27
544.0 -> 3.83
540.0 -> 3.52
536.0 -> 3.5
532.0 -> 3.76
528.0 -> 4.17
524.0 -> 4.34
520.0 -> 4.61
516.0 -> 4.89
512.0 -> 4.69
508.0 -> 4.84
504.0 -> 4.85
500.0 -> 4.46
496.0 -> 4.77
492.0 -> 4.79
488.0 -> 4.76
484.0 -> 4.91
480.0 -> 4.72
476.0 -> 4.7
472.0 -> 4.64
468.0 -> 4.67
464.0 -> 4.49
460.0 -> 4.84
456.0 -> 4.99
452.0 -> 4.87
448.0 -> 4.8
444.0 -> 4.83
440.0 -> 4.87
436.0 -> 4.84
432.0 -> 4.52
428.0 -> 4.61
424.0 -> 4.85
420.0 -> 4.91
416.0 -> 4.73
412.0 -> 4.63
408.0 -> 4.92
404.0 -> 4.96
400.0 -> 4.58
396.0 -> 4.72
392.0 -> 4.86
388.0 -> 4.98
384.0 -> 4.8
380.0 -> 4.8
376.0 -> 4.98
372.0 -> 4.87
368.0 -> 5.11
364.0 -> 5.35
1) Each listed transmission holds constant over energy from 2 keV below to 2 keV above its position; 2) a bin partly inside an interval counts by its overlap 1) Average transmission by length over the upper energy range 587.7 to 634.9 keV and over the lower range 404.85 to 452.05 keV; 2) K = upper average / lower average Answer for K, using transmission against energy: 1.03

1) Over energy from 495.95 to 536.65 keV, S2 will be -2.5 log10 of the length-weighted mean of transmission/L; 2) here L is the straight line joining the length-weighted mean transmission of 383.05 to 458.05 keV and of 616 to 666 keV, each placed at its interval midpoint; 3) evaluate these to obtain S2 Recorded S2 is 0.085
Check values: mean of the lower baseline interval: 4.8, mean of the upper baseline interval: 4.85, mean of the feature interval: 4.46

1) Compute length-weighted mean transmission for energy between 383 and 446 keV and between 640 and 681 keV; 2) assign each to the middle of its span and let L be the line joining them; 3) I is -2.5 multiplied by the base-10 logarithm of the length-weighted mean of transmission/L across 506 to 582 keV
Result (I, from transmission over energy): 0.06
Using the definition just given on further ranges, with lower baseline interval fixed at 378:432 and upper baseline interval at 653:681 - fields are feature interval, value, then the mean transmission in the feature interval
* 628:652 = 0.03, 4.78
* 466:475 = 0.04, 4.66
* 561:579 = -0.06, 5.16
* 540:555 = 0.16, 4.19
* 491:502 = 0.04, 4.66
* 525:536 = 0.23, 3.91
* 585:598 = -0.04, 5.07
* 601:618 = 0.01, 4.85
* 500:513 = 0.02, 4.75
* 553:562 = -0.04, 5.04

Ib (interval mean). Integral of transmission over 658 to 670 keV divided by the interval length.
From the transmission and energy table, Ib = 4.93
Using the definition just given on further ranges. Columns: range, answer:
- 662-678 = 4.95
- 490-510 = 4.74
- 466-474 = 4.65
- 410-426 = 4.78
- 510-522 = 4.73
